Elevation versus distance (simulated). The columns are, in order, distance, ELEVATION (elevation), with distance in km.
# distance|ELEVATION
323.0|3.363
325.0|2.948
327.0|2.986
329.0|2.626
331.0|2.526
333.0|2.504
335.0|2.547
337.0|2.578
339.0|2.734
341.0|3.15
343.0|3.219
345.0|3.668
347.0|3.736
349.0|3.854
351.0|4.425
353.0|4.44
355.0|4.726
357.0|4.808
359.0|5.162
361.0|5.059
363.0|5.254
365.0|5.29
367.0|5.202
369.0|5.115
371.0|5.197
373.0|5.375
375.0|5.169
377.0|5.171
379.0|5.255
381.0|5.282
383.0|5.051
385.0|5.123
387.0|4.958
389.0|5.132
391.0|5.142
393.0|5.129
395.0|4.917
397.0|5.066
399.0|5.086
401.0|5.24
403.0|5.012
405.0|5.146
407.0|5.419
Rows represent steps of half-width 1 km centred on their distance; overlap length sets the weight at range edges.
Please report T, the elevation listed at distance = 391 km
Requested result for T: 5.142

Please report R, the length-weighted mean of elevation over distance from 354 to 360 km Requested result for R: 4.9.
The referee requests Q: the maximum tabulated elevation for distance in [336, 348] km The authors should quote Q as 3.736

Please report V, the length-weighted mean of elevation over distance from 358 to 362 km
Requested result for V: 5.11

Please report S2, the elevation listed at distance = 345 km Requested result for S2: 3.668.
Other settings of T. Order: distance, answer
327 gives 2.986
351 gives 4.425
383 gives 5.051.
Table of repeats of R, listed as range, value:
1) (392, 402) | 5.09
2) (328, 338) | 2.56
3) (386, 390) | 5.04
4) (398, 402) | 5.16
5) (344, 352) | 3.92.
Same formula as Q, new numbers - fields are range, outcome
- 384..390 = 5.132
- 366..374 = 5.375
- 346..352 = 4.425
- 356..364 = 5.254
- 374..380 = 5.255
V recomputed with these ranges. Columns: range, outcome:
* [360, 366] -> 5.2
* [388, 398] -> 5.08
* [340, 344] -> 3.18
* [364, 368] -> 5.25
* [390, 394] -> 5.14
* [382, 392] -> 5.08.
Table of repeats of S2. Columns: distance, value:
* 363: 5.254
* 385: 5.123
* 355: 4.726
